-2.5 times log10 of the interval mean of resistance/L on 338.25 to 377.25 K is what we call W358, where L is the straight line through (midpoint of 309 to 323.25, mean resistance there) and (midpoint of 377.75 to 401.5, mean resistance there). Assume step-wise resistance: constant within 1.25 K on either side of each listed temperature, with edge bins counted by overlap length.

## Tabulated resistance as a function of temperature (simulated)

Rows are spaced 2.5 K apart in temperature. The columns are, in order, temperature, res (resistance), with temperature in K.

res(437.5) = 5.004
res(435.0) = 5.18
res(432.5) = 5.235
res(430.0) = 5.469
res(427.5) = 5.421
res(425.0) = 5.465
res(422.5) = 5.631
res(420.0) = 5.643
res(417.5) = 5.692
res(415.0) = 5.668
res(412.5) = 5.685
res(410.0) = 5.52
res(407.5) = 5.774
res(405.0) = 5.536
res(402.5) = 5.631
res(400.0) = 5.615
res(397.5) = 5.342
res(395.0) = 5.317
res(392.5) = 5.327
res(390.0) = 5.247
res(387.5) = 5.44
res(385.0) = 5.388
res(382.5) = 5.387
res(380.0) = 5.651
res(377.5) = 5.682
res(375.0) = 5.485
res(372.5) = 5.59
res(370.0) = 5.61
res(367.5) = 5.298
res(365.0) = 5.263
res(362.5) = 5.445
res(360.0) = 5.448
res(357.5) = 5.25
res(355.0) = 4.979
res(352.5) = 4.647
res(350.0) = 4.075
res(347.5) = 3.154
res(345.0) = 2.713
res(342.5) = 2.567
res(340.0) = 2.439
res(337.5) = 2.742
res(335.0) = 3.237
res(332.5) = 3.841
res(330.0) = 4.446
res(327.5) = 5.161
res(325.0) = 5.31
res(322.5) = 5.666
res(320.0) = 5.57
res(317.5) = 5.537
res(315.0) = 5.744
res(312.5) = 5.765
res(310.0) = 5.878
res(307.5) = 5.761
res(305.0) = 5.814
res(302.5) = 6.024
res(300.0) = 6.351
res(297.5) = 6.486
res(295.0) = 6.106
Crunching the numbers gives 0.22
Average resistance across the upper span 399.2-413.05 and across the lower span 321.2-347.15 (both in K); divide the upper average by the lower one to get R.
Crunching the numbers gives 1.48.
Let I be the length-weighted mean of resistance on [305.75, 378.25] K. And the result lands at 4.77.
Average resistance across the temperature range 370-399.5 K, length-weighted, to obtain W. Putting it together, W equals 5.45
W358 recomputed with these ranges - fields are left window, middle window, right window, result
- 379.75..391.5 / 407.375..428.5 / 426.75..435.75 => -0.05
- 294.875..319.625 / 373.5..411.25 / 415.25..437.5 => 0.02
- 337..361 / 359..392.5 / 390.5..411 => -0.17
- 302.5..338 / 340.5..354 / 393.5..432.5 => 0.47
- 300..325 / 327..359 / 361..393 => 0.43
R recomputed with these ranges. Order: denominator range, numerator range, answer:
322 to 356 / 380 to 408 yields 1.41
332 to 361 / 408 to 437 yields 1.47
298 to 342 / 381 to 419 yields 1.10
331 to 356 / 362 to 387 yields 1.60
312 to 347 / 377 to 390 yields 1.28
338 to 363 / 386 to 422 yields 1.39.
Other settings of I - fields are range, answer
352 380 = 5.37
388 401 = 5.37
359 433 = 5.5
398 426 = 5.62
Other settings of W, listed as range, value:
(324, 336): 4.4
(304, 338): 5.08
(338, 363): 3.99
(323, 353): 3.72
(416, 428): 5.58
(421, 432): 5.48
